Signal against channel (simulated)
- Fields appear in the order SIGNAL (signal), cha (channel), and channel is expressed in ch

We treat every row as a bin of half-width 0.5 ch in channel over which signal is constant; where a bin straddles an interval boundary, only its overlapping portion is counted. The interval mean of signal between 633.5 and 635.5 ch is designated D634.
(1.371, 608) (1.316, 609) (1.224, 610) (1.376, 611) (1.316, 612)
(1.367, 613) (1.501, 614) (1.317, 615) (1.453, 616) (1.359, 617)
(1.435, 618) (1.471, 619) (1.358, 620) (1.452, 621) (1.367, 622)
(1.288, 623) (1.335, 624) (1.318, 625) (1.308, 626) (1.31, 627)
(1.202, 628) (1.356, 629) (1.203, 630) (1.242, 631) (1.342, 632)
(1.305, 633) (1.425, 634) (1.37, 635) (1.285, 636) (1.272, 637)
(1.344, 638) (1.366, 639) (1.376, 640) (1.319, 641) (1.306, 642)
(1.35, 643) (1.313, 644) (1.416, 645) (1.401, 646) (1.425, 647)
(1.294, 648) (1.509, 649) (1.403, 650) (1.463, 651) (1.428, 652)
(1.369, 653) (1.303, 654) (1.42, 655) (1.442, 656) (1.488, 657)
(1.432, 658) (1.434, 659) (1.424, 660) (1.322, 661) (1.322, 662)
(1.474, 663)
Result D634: 1.4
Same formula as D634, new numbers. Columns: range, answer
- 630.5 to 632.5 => 1.29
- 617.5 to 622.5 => 1.42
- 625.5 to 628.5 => 1.27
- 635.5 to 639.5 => 1.32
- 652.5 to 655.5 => 1.36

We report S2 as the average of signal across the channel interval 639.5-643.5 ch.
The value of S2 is 1.34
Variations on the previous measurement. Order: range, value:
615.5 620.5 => 1.42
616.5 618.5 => 1.4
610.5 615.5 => 1.38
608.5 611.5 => 1.31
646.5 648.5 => 1.36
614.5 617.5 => 1.38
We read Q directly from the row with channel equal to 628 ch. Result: 1.202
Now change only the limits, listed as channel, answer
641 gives 1.319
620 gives 1.358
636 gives 1.285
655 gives 1.42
